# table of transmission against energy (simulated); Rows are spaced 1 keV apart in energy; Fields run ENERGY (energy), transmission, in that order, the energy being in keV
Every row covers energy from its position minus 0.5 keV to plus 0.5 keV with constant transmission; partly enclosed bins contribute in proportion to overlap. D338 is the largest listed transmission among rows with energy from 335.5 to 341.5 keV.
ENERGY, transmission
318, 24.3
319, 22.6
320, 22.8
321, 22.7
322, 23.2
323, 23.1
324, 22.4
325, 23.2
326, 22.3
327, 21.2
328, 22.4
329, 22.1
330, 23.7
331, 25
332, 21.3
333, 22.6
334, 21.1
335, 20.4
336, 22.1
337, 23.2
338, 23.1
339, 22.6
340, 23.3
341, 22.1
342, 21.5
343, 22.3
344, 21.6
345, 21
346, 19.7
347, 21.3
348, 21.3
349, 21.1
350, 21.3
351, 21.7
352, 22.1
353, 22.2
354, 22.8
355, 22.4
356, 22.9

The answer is 23.3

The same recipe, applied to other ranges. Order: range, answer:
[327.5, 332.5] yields 25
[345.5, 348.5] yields 21.3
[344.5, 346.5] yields 21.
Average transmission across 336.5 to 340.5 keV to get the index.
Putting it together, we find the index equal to 23.1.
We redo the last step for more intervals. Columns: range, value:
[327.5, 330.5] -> 22.7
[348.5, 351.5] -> 21.4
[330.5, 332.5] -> 23.1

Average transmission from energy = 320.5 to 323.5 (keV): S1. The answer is 23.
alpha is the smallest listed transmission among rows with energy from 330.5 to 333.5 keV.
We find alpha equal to 21.3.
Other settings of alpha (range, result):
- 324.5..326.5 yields 22.3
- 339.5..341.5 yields 22.1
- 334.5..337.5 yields 20.4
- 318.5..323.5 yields 22.6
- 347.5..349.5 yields 21.1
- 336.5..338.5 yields 23.1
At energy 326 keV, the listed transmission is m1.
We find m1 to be 22.3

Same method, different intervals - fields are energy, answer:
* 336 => 22.1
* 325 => 23.2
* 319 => 22.6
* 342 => 21.5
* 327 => 21.2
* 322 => 23.2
